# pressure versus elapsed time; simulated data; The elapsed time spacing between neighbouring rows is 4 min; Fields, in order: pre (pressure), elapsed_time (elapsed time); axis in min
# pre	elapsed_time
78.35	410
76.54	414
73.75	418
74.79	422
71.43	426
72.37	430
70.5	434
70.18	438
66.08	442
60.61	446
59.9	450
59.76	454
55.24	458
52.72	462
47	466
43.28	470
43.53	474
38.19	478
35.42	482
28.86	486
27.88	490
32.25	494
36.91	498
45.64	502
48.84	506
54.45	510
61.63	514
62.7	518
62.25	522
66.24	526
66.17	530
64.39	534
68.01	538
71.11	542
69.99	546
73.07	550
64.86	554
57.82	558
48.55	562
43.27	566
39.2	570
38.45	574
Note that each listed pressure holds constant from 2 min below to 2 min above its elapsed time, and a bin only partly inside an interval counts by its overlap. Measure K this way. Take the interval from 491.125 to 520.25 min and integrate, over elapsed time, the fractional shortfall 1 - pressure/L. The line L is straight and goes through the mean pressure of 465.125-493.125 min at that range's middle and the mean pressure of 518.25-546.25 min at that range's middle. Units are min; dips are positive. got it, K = 2.25 min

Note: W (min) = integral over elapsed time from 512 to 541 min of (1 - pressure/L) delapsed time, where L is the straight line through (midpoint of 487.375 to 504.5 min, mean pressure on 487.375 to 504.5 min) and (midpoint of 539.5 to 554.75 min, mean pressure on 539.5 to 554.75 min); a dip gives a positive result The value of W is -4.5 min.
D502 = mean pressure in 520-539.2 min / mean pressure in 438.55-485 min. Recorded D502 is 1.28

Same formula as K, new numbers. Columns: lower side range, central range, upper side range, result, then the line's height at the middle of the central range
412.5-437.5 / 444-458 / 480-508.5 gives 0.0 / 59.4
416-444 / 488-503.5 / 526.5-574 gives 7.1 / 65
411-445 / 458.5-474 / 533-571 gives 4.6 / 68.3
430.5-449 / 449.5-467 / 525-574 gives 2.9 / 65.8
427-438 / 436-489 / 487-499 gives 1.8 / 51.6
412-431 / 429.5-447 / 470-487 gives -1.3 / 63.2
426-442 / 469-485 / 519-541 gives 6.8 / 68.3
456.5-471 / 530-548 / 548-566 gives -3.4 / 57.3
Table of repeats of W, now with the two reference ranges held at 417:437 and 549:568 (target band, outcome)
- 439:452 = 1.4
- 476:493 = 8.6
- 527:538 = -1.1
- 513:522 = -0.1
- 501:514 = 2.3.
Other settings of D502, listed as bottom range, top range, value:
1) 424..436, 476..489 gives 0.47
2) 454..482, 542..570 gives 1.26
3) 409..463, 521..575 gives 0.89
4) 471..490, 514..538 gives 1.79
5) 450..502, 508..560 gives 1.52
